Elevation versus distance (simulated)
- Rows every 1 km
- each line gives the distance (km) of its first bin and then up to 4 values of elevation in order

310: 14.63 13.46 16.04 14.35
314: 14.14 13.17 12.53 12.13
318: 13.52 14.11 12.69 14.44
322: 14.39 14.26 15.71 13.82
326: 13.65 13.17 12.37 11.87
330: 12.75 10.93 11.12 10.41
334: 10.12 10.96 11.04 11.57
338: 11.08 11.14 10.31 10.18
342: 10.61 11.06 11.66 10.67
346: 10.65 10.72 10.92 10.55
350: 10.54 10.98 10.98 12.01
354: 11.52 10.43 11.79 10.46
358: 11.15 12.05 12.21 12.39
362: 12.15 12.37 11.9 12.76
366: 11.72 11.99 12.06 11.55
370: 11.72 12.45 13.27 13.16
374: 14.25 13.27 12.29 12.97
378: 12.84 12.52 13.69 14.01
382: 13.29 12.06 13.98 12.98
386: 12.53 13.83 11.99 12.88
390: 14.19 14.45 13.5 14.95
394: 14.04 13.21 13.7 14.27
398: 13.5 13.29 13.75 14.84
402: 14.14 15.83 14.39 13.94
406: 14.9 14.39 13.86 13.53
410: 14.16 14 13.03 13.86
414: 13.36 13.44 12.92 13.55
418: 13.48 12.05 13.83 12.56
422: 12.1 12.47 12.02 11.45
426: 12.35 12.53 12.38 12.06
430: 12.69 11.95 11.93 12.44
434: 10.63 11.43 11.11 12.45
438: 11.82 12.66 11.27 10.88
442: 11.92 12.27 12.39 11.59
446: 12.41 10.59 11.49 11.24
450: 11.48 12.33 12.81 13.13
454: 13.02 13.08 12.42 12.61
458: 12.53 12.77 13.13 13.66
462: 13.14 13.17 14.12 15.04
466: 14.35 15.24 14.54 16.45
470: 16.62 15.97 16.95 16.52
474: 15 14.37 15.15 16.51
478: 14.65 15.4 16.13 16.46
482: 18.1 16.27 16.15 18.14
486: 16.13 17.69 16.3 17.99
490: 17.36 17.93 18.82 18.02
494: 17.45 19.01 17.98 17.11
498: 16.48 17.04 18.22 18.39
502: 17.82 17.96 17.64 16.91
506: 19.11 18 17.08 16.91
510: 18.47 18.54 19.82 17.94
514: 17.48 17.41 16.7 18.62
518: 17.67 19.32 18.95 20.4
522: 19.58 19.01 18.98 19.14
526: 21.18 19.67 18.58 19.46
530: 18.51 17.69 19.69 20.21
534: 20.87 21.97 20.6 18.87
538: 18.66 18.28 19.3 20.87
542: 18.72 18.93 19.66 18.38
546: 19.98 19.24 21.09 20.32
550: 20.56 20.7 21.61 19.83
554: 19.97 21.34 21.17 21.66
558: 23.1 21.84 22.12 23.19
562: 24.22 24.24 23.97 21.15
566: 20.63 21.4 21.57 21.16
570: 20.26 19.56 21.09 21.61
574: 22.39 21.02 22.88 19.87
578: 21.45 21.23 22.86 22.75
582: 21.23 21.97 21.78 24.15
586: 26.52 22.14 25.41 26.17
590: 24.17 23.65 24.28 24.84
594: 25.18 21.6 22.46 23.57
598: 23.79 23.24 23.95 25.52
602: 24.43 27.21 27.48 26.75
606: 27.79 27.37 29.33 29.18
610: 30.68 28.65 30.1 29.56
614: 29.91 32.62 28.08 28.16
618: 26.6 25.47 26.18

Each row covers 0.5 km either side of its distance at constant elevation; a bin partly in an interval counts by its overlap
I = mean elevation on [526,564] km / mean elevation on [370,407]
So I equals 1.5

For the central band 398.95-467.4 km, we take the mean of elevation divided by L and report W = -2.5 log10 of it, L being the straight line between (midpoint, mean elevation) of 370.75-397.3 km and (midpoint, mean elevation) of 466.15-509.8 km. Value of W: 0.17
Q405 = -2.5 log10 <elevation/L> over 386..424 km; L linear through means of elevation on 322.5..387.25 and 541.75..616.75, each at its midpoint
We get 0.07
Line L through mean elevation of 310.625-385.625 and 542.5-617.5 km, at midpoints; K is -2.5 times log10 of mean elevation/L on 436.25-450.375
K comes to 0.39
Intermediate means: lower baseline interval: 12.3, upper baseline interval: 23.5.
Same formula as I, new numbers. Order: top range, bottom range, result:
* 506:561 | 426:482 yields 1.47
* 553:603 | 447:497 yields 1.49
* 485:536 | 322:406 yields 1.48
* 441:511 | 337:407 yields 1.23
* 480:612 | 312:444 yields 1.65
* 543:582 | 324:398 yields 1.75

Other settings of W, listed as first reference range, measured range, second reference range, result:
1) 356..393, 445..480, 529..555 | 0.186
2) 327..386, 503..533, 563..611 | 0.089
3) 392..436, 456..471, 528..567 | 0.134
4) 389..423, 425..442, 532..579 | 0.256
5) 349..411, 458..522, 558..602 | 0.098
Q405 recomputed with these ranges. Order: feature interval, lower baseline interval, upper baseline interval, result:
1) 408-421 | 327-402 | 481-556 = 0.07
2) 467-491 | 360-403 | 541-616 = 0.12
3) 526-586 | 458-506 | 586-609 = 0.05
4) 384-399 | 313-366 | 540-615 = 0.06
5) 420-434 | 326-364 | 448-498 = 0.14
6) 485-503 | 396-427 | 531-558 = 0.00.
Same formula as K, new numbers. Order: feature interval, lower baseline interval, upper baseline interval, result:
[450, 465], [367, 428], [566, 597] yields 0.25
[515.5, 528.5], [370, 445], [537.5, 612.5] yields 0.04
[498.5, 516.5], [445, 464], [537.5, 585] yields -0.07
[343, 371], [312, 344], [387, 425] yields 0.12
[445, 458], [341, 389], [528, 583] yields 0.30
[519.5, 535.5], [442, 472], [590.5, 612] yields -0.01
